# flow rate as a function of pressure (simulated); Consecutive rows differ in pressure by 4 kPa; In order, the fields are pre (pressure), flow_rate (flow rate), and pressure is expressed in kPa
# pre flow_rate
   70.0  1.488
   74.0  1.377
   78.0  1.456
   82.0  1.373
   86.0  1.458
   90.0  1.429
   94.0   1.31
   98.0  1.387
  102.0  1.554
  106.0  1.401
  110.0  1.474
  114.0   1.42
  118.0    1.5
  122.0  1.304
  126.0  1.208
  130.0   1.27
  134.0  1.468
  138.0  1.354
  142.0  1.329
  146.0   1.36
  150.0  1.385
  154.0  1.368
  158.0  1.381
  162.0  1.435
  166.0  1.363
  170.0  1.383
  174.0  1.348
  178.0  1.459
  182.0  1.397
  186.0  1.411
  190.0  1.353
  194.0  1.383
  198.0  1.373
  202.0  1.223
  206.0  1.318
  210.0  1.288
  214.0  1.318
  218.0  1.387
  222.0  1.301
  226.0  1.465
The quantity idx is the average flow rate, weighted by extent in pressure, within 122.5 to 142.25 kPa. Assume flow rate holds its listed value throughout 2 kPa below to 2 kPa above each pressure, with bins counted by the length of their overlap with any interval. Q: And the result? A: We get 1.32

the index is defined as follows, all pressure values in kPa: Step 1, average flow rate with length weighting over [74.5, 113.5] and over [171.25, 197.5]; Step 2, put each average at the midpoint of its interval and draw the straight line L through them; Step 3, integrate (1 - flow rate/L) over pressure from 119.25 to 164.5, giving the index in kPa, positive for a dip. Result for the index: 1.7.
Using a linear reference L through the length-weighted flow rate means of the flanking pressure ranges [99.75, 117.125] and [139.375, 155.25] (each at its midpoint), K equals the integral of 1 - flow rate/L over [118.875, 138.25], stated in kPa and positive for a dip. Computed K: 1.1 kPa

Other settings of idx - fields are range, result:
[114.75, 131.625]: 1.33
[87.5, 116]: 1.43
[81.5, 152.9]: 1.39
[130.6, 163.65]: 1.38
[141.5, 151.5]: 1.36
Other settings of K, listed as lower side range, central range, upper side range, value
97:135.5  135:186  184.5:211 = -0.71 kPa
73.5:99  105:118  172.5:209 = -0.50 kPa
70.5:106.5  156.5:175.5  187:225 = -0.28 kPa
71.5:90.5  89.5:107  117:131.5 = -0.52 kPa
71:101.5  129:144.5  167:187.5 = 0.46 kPa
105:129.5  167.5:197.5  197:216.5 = -1.51 kPa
